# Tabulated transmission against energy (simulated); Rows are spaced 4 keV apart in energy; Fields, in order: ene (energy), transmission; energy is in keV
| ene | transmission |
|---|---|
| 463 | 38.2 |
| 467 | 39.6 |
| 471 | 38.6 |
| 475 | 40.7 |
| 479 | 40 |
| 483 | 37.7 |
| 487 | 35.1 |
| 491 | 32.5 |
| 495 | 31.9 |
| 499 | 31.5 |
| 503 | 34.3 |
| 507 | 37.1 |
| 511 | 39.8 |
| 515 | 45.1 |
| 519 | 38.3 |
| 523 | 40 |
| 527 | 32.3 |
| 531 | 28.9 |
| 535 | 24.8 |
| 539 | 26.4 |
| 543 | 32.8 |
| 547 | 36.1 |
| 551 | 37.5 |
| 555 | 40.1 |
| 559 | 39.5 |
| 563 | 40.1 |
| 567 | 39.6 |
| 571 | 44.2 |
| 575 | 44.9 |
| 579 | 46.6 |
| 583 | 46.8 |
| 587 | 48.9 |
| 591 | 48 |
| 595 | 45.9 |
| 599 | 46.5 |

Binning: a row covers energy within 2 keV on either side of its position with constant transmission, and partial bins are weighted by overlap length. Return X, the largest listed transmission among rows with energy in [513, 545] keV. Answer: 45.1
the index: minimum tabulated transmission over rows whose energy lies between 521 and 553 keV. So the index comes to 24.8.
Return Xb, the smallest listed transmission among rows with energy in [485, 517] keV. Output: 31.5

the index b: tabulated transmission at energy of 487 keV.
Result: 35.1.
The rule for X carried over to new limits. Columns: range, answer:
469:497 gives 40.7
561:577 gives 44.9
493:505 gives 34.3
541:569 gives 40.1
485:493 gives 35.1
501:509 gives 37.1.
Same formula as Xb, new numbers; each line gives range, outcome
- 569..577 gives 44.2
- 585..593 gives 48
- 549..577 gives 37.5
